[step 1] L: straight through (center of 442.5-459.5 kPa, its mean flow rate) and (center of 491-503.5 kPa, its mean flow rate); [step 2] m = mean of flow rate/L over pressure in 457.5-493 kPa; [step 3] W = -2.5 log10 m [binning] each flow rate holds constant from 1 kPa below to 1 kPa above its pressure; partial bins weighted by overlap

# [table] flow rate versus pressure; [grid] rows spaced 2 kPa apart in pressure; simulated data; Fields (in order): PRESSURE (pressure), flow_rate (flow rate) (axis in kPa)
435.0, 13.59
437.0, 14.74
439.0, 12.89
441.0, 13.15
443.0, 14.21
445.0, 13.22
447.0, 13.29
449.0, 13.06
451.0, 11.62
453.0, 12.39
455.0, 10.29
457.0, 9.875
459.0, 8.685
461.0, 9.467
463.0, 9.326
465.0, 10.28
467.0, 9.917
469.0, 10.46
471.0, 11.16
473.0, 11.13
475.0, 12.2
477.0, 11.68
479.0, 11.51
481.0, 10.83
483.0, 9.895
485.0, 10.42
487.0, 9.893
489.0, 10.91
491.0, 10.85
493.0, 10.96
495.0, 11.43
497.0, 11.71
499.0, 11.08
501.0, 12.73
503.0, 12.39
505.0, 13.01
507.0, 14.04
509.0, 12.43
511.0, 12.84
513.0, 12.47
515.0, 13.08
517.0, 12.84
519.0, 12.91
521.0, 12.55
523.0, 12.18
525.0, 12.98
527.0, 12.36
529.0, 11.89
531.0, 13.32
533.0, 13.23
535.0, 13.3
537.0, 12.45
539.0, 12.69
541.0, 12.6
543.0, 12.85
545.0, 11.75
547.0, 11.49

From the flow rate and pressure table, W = 0.12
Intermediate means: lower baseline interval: 11.9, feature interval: 10.5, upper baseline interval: 11.6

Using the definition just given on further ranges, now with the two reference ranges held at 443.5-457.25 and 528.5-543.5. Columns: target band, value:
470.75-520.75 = 0.064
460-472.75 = 0.206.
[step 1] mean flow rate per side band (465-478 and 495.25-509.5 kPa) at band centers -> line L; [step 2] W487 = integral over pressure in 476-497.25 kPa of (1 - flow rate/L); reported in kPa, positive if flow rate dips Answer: 1.5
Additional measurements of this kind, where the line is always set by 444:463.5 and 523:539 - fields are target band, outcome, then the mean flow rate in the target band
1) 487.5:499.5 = 0.9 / 11.1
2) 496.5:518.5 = -0.6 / 12.6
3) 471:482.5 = 0.3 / 11.4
